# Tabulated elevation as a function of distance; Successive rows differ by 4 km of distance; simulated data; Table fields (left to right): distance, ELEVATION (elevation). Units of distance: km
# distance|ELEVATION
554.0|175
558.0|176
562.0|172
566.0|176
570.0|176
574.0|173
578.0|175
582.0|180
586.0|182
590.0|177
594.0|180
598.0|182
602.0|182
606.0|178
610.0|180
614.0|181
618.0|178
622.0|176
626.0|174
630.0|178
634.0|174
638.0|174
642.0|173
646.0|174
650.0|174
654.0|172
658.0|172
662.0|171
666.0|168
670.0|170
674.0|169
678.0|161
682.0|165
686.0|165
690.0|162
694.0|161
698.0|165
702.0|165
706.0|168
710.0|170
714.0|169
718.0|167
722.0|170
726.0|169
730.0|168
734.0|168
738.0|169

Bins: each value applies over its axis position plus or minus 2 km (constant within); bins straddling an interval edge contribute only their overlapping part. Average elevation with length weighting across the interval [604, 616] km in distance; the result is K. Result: 180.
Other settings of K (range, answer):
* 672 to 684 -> 165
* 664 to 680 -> 167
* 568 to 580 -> 175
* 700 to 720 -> 168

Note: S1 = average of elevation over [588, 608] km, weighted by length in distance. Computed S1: 180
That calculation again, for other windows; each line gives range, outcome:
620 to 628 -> 175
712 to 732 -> 169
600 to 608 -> 180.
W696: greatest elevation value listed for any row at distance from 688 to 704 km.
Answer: 165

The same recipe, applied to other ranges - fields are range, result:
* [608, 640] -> 181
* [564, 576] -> 176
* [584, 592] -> 182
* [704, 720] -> 170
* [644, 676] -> 174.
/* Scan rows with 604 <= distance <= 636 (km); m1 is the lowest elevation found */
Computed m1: 174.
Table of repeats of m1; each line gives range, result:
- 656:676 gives 168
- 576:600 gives 175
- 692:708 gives 161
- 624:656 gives 172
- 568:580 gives 173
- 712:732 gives 167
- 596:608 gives 178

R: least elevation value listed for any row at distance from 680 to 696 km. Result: 161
